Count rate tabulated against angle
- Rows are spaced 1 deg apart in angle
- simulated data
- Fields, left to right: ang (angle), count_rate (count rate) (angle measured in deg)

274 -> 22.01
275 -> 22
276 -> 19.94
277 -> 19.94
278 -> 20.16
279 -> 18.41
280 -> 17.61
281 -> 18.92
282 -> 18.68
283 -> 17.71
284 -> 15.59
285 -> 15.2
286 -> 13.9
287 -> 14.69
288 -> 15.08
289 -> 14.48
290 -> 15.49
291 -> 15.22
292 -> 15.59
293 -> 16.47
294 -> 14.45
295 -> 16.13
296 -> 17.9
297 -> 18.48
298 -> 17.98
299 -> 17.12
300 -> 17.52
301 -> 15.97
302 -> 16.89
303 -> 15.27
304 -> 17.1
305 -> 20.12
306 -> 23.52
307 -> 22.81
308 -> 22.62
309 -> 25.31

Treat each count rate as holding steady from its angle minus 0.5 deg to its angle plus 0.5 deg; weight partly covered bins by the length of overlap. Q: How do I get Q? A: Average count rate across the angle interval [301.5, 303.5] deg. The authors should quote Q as 16.1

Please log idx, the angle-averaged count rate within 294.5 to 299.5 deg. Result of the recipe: 17.5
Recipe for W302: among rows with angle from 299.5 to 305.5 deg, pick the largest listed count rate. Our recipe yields 20.12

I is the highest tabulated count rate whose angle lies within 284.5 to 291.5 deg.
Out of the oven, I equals 15.49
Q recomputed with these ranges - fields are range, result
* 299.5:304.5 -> 16.6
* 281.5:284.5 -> 17.3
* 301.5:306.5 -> 18.6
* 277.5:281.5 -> 18.8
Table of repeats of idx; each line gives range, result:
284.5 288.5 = 14.7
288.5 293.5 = 15.4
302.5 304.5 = 16.2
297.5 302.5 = 17.1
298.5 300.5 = 17.3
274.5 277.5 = 20.6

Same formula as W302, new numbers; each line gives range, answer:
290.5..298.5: 18.48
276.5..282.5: 20.16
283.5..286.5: 15.59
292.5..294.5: 16.47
